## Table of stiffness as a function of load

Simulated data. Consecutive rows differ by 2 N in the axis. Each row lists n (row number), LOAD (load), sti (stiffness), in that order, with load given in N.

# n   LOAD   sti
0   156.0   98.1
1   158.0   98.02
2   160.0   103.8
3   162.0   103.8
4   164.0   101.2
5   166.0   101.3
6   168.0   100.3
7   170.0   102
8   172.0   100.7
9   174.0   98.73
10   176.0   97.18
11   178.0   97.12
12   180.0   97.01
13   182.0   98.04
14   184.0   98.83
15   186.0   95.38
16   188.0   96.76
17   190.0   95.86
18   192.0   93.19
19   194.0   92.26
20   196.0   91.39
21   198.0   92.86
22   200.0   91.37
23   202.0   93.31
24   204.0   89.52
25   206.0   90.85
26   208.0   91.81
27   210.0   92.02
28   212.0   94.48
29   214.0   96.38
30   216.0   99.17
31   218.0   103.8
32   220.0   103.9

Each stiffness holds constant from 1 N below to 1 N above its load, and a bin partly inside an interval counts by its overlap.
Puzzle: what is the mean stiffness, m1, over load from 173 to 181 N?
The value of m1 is 97.5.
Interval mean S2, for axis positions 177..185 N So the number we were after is 97.8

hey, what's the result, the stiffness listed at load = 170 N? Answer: 102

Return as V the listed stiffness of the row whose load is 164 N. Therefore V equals 101.2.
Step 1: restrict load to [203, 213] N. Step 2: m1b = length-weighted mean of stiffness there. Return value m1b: 91.7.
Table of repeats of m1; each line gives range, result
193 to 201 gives 92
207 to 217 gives 94.8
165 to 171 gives 101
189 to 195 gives 93.8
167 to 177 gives 99.8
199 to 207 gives 91.3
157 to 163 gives 102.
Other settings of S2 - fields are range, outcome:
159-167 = 103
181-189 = 97.3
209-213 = 93.2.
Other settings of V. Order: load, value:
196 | 91.39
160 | 103.8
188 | 96.76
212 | 94.48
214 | 96.38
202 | 93.31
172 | 100.7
